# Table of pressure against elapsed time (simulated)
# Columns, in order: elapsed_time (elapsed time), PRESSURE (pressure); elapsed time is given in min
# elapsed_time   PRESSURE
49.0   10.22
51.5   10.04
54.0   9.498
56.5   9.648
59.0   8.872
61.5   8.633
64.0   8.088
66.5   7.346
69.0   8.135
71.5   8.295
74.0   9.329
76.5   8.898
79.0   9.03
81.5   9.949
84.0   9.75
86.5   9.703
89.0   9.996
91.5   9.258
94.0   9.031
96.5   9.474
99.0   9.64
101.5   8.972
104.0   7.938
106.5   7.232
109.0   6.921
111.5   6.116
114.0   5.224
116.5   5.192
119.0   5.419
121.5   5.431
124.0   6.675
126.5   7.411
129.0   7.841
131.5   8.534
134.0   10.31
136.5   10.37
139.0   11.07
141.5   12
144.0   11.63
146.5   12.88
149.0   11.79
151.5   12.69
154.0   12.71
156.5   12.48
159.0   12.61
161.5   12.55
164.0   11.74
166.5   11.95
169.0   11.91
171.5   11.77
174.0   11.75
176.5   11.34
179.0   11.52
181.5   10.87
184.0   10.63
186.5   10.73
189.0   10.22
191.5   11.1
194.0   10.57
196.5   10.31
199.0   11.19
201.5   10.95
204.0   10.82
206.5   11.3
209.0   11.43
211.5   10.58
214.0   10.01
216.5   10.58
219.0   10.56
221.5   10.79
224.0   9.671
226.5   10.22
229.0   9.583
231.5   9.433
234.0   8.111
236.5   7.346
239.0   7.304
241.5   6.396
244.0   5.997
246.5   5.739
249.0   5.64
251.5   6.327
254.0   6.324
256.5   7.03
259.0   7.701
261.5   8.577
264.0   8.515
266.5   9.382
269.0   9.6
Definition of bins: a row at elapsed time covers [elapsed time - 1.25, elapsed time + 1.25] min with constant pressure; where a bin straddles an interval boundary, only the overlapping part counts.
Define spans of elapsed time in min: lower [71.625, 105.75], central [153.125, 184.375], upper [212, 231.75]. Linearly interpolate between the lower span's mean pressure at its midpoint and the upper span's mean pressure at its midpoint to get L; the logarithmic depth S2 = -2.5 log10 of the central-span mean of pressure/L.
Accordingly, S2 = -0.208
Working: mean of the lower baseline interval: 9.24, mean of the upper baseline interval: 10.2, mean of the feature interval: 11.9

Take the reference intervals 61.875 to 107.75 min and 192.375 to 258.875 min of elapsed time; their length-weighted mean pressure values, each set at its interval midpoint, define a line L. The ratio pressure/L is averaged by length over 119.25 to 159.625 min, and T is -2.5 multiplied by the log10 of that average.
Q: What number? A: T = -0.15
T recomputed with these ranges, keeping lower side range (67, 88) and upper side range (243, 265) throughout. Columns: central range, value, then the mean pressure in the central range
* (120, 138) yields 0.044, 8.09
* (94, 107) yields 0.003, 8.77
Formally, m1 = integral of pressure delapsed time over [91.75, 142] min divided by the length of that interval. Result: 8.01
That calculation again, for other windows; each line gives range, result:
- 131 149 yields 11.1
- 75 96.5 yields 9.45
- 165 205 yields 11.1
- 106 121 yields 5.93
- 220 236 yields 9.54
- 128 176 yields 11.5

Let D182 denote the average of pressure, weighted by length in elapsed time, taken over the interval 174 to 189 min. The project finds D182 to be 11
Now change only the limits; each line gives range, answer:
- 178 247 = 9.82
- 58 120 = 8.27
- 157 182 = 11.8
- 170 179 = 11.6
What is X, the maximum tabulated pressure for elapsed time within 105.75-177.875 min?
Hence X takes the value 12.88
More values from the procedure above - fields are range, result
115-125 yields 6.675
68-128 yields 9.996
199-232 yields 11.43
